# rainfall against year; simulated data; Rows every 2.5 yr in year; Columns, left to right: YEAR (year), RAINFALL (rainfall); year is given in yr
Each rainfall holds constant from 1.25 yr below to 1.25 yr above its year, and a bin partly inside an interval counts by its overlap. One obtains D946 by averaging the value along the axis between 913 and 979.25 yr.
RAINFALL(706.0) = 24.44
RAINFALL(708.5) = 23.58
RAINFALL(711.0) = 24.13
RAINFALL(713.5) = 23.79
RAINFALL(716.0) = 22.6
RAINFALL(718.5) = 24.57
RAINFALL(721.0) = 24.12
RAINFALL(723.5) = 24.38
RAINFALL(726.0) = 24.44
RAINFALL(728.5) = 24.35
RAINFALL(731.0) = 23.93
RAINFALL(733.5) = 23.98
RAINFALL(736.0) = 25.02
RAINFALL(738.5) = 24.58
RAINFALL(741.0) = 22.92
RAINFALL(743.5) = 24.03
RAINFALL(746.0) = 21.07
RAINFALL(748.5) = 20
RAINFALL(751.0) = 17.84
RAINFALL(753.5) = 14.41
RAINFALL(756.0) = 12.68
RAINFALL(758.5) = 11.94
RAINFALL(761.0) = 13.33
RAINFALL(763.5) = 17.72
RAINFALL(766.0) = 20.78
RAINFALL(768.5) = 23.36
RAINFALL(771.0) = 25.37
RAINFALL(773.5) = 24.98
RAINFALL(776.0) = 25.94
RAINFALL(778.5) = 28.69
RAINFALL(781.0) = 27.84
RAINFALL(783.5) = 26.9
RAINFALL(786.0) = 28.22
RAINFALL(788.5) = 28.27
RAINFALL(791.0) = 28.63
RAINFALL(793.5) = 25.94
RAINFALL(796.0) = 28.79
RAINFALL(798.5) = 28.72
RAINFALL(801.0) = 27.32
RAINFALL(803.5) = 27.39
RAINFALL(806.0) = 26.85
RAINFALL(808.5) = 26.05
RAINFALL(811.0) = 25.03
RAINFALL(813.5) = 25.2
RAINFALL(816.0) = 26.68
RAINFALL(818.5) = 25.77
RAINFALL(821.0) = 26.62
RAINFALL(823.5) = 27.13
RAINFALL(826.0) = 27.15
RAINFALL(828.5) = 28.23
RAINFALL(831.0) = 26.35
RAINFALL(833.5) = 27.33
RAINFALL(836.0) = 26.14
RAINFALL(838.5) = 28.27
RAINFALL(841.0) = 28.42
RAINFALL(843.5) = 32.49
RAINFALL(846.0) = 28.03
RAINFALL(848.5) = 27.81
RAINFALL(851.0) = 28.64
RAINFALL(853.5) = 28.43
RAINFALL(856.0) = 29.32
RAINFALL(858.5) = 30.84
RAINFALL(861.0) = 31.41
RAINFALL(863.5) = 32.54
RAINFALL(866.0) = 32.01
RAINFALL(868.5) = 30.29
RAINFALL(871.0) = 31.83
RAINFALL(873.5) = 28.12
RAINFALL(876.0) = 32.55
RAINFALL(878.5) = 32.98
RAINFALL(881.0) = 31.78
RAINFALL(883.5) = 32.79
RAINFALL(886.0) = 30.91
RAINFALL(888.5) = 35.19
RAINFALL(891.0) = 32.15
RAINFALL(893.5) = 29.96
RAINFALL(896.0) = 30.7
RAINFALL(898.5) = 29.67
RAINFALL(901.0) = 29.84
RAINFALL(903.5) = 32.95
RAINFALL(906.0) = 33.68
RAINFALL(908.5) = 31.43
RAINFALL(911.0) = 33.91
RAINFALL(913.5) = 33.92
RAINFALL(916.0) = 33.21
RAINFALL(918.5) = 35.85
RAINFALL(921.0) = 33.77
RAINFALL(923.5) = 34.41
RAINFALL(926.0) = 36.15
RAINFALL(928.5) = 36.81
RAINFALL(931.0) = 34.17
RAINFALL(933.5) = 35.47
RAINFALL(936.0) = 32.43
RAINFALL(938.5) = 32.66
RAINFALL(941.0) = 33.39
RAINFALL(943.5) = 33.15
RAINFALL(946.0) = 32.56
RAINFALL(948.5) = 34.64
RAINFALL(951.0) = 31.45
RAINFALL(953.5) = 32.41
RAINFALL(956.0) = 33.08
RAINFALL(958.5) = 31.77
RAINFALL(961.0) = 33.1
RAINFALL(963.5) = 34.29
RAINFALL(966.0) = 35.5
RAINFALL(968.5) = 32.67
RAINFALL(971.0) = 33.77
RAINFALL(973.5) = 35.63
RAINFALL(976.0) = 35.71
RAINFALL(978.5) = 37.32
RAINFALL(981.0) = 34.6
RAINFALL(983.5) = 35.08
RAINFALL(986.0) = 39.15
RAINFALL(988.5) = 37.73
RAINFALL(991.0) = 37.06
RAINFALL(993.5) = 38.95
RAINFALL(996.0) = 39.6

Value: 34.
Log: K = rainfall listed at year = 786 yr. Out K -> 28.22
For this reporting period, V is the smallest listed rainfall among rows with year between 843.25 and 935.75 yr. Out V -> 27.81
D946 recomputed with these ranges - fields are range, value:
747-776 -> 18.7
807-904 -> 29.4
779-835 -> 27.1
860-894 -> 31.8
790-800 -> 28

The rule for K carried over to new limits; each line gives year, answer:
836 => 26.14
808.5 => 26.05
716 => 22.6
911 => 33.91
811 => 25.03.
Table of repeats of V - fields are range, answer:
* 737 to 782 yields 11.94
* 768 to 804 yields 23.36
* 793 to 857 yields 25.03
